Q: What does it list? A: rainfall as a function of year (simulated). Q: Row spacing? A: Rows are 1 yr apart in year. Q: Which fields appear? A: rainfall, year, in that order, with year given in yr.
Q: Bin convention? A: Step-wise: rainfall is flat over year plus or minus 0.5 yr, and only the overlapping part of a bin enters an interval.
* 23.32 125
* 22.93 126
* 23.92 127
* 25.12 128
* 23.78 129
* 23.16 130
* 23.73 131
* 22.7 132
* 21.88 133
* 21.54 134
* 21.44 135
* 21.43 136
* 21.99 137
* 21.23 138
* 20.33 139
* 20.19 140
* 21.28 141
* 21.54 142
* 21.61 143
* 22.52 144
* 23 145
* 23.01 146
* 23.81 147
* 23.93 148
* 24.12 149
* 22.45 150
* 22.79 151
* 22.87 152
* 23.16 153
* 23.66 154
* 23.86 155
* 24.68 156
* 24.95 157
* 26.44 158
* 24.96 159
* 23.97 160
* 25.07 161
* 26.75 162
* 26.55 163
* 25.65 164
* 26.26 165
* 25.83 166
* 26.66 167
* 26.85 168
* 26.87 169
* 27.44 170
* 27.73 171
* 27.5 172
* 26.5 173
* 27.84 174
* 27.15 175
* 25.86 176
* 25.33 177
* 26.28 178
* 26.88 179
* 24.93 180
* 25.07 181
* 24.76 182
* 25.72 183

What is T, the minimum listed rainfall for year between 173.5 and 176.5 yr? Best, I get 25.86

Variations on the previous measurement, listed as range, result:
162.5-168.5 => 25.65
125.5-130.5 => 22.93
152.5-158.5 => 23.16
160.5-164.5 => 25.07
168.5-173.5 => 26.5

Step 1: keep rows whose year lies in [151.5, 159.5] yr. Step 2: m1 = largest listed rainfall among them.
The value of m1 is 26.44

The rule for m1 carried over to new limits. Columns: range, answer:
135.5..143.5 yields 21.99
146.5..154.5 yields 24.12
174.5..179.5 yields 27.15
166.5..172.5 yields 27.73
